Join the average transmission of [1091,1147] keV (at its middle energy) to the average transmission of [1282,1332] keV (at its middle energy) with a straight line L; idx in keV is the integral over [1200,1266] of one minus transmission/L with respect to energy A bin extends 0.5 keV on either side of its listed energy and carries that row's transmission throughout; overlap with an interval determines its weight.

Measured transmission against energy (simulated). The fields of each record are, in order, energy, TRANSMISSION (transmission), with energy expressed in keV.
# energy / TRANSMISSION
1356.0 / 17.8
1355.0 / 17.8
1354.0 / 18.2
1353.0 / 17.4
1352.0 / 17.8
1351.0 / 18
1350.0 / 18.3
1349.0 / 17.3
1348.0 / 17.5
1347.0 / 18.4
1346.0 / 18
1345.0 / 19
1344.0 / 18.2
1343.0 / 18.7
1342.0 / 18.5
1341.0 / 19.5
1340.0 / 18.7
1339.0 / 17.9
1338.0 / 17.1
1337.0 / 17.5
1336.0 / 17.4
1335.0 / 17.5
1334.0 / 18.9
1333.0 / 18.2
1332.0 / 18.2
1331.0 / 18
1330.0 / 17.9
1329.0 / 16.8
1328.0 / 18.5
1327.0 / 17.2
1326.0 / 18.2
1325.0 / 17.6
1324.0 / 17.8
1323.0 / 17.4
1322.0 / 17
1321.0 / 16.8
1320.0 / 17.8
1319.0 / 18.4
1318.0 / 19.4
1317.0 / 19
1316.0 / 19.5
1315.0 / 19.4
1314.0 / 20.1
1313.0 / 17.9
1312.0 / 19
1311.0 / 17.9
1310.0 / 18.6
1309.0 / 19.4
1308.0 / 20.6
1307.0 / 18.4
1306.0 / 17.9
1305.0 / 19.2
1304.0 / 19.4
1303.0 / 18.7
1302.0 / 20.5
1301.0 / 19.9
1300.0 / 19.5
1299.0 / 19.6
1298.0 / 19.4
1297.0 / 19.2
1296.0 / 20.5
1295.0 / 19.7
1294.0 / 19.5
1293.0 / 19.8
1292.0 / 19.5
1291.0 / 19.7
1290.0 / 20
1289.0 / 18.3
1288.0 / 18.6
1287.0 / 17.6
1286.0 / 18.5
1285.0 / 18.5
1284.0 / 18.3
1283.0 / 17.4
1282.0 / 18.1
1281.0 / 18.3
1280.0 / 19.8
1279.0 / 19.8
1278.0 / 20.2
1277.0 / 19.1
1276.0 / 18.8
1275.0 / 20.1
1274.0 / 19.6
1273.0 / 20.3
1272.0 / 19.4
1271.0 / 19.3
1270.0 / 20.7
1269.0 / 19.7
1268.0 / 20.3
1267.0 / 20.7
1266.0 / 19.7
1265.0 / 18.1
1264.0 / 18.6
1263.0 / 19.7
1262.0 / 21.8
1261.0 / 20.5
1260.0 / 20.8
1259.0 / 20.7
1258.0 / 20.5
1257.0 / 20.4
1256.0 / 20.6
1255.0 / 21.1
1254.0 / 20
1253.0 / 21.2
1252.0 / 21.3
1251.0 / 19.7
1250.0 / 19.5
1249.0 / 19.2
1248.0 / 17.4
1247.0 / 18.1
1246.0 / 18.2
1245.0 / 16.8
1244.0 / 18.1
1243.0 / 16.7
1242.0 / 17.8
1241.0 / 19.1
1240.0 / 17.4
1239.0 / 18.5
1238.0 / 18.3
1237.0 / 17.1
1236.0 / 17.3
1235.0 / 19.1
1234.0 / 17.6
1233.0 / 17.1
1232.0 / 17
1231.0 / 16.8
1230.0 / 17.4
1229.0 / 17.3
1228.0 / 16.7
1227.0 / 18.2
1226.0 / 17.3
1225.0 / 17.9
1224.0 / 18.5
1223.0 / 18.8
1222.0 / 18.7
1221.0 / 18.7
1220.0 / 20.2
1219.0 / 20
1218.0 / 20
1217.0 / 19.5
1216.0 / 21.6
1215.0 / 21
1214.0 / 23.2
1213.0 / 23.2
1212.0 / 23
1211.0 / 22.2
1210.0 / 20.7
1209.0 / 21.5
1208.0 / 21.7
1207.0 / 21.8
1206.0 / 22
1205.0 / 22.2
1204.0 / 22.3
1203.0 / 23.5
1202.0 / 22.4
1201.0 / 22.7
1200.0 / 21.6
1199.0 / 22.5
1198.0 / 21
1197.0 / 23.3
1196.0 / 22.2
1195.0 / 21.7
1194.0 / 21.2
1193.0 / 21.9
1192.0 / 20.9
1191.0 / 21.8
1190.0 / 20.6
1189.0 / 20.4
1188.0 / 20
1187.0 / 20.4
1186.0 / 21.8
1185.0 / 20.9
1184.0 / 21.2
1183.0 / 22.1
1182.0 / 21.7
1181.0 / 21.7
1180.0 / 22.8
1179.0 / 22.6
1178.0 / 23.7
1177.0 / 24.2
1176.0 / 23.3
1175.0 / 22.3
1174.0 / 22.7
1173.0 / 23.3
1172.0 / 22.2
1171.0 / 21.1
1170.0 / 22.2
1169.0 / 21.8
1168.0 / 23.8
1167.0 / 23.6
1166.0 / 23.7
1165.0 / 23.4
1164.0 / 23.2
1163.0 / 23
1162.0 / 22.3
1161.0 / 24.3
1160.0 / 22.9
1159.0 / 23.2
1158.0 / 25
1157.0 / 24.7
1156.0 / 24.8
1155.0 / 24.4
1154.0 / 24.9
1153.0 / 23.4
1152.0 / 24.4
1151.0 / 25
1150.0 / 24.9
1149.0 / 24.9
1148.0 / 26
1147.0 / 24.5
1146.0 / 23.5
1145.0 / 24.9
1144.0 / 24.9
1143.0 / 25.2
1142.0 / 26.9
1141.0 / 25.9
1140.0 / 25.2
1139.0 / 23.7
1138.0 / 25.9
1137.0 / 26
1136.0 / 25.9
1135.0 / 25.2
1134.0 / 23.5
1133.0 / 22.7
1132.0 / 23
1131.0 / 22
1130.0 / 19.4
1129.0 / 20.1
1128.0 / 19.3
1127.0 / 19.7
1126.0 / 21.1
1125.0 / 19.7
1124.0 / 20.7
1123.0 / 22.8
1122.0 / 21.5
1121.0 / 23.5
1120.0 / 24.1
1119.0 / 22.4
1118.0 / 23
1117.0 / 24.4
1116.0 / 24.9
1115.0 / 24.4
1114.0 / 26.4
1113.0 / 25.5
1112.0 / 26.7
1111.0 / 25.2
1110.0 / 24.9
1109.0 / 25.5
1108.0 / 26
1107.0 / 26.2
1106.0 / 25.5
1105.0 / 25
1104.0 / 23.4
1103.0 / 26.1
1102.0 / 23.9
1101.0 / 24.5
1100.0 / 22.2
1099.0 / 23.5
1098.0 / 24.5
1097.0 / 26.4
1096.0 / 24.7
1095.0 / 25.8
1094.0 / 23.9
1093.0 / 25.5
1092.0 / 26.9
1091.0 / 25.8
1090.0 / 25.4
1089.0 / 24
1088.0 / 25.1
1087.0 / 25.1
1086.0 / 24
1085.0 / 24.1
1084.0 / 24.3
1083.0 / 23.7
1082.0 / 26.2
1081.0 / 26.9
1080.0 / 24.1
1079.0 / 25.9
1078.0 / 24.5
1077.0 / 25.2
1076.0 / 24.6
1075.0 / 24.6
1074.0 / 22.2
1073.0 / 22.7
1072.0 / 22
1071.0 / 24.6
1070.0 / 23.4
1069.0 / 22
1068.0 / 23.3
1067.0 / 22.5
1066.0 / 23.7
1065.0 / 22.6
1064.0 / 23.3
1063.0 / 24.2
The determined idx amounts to 3.8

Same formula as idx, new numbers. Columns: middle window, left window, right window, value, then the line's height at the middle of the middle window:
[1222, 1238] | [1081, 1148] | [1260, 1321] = 2.5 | 21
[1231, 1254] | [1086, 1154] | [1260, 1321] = 2.6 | 20.7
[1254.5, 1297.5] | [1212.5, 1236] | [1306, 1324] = -2.0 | 18.7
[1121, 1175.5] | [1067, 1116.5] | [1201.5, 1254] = -2.3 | 22.5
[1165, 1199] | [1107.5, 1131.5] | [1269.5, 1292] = -0.9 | 21.5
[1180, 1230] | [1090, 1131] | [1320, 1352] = 1.1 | 21.4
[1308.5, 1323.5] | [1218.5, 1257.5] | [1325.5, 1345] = -0.3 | 18.2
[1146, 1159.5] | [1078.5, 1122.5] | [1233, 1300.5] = -0.9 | 23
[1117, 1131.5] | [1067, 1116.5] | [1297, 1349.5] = 1.4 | 23.8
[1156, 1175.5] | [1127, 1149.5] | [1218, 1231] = -0.9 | 22.1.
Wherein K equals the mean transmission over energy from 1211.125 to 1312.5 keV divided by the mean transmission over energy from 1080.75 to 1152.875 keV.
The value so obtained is 0.8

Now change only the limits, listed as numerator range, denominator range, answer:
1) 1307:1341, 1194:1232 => 0.89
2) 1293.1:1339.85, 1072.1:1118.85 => 0.75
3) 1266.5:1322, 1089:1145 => 0.79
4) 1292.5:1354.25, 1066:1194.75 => 0.78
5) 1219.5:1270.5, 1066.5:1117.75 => 0.77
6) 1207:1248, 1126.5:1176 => 0.80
